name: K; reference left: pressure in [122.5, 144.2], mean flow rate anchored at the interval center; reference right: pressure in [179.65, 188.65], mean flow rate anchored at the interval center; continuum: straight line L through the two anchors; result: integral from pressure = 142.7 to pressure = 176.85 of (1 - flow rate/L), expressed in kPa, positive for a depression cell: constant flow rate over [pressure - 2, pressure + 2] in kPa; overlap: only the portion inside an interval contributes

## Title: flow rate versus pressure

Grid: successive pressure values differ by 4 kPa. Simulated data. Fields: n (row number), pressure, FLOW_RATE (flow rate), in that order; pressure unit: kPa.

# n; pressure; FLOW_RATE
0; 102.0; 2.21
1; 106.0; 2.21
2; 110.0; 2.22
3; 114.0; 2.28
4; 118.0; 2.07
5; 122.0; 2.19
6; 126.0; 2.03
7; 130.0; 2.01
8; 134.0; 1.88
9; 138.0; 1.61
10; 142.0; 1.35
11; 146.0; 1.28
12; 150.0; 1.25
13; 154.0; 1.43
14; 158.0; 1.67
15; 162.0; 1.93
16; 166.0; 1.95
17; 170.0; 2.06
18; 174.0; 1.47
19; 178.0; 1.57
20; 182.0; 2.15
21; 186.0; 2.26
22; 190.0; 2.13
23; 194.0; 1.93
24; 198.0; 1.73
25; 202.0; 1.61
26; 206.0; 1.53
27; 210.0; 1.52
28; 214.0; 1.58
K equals 6.5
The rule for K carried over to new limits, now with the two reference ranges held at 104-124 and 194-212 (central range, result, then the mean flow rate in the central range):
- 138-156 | 5.7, 1.36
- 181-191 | -2.6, 2.19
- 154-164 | 1.0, 1.73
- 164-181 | 0.4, 1.79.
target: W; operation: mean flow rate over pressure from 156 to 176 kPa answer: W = 1.82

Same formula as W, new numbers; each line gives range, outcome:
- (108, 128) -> 2.16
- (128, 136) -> 1.94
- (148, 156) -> 1.34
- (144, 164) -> 1.51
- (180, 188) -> 2.21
